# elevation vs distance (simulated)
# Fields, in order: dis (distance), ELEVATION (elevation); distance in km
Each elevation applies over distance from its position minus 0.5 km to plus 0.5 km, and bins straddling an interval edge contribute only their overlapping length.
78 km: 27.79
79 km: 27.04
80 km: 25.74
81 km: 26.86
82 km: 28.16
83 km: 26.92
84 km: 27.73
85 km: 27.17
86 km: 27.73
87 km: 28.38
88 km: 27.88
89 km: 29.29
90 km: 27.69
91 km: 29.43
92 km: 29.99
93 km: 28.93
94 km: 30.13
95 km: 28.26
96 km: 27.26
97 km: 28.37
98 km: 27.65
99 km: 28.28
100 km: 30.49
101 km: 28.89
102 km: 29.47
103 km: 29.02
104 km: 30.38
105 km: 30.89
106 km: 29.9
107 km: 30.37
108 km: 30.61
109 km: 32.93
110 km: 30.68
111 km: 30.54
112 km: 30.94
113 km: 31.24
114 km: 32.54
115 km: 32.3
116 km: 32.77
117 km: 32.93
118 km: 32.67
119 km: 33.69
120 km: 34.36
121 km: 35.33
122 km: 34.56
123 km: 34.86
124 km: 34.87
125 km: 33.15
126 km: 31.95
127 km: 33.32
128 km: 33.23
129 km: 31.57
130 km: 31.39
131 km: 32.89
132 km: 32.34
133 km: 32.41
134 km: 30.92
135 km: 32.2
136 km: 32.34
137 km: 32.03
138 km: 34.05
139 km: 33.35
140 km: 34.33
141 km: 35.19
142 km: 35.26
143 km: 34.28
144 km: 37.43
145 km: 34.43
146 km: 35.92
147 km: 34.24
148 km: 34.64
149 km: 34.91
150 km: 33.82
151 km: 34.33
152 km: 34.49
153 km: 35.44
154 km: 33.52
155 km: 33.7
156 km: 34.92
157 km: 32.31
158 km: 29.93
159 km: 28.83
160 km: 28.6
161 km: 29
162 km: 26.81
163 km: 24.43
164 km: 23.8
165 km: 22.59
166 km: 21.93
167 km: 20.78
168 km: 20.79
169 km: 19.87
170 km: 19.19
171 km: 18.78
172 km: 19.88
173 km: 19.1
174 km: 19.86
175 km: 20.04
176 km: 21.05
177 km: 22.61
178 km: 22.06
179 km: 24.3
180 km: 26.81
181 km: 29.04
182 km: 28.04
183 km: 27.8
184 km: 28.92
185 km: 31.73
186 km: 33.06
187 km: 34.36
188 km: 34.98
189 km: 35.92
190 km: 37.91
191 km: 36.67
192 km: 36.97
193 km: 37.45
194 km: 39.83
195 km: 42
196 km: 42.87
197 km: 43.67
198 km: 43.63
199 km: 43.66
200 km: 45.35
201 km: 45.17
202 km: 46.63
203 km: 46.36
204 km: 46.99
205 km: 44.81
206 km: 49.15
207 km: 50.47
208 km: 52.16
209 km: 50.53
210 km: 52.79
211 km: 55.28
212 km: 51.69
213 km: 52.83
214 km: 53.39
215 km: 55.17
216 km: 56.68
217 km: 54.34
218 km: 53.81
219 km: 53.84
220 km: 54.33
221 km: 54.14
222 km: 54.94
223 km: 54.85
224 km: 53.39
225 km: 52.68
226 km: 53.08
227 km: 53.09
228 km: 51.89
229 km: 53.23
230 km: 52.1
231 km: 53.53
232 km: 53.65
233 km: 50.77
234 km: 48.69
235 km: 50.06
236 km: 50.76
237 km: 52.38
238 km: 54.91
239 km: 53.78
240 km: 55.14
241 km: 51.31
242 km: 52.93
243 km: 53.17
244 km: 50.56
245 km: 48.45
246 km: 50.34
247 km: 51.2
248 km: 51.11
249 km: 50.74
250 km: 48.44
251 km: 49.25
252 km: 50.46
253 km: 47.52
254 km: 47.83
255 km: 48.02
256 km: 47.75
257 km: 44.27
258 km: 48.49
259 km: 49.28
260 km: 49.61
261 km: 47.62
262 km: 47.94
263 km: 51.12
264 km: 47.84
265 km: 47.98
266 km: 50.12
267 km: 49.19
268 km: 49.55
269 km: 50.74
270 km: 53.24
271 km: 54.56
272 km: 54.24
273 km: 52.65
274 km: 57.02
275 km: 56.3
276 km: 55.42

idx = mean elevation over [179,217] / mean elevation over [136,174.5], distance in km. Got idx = 1.44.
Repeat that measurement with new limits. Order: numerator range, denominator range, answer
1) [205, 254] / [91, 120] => 1.71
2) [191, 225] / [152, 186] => 1.89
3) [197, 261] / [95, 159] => 1.57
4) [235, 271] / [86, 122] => 1.65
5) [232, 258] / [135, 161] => 1.50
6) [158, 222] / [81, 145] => 1.18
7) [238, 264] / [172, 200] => 1.56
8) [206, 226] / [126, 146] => 1.60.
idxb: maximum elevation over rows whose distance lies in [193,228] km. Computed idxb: 56.68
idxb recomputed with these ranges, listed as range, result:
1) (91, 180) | 37.43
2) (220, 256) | 55.14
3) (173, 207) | 50.47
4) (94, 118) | 32.93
